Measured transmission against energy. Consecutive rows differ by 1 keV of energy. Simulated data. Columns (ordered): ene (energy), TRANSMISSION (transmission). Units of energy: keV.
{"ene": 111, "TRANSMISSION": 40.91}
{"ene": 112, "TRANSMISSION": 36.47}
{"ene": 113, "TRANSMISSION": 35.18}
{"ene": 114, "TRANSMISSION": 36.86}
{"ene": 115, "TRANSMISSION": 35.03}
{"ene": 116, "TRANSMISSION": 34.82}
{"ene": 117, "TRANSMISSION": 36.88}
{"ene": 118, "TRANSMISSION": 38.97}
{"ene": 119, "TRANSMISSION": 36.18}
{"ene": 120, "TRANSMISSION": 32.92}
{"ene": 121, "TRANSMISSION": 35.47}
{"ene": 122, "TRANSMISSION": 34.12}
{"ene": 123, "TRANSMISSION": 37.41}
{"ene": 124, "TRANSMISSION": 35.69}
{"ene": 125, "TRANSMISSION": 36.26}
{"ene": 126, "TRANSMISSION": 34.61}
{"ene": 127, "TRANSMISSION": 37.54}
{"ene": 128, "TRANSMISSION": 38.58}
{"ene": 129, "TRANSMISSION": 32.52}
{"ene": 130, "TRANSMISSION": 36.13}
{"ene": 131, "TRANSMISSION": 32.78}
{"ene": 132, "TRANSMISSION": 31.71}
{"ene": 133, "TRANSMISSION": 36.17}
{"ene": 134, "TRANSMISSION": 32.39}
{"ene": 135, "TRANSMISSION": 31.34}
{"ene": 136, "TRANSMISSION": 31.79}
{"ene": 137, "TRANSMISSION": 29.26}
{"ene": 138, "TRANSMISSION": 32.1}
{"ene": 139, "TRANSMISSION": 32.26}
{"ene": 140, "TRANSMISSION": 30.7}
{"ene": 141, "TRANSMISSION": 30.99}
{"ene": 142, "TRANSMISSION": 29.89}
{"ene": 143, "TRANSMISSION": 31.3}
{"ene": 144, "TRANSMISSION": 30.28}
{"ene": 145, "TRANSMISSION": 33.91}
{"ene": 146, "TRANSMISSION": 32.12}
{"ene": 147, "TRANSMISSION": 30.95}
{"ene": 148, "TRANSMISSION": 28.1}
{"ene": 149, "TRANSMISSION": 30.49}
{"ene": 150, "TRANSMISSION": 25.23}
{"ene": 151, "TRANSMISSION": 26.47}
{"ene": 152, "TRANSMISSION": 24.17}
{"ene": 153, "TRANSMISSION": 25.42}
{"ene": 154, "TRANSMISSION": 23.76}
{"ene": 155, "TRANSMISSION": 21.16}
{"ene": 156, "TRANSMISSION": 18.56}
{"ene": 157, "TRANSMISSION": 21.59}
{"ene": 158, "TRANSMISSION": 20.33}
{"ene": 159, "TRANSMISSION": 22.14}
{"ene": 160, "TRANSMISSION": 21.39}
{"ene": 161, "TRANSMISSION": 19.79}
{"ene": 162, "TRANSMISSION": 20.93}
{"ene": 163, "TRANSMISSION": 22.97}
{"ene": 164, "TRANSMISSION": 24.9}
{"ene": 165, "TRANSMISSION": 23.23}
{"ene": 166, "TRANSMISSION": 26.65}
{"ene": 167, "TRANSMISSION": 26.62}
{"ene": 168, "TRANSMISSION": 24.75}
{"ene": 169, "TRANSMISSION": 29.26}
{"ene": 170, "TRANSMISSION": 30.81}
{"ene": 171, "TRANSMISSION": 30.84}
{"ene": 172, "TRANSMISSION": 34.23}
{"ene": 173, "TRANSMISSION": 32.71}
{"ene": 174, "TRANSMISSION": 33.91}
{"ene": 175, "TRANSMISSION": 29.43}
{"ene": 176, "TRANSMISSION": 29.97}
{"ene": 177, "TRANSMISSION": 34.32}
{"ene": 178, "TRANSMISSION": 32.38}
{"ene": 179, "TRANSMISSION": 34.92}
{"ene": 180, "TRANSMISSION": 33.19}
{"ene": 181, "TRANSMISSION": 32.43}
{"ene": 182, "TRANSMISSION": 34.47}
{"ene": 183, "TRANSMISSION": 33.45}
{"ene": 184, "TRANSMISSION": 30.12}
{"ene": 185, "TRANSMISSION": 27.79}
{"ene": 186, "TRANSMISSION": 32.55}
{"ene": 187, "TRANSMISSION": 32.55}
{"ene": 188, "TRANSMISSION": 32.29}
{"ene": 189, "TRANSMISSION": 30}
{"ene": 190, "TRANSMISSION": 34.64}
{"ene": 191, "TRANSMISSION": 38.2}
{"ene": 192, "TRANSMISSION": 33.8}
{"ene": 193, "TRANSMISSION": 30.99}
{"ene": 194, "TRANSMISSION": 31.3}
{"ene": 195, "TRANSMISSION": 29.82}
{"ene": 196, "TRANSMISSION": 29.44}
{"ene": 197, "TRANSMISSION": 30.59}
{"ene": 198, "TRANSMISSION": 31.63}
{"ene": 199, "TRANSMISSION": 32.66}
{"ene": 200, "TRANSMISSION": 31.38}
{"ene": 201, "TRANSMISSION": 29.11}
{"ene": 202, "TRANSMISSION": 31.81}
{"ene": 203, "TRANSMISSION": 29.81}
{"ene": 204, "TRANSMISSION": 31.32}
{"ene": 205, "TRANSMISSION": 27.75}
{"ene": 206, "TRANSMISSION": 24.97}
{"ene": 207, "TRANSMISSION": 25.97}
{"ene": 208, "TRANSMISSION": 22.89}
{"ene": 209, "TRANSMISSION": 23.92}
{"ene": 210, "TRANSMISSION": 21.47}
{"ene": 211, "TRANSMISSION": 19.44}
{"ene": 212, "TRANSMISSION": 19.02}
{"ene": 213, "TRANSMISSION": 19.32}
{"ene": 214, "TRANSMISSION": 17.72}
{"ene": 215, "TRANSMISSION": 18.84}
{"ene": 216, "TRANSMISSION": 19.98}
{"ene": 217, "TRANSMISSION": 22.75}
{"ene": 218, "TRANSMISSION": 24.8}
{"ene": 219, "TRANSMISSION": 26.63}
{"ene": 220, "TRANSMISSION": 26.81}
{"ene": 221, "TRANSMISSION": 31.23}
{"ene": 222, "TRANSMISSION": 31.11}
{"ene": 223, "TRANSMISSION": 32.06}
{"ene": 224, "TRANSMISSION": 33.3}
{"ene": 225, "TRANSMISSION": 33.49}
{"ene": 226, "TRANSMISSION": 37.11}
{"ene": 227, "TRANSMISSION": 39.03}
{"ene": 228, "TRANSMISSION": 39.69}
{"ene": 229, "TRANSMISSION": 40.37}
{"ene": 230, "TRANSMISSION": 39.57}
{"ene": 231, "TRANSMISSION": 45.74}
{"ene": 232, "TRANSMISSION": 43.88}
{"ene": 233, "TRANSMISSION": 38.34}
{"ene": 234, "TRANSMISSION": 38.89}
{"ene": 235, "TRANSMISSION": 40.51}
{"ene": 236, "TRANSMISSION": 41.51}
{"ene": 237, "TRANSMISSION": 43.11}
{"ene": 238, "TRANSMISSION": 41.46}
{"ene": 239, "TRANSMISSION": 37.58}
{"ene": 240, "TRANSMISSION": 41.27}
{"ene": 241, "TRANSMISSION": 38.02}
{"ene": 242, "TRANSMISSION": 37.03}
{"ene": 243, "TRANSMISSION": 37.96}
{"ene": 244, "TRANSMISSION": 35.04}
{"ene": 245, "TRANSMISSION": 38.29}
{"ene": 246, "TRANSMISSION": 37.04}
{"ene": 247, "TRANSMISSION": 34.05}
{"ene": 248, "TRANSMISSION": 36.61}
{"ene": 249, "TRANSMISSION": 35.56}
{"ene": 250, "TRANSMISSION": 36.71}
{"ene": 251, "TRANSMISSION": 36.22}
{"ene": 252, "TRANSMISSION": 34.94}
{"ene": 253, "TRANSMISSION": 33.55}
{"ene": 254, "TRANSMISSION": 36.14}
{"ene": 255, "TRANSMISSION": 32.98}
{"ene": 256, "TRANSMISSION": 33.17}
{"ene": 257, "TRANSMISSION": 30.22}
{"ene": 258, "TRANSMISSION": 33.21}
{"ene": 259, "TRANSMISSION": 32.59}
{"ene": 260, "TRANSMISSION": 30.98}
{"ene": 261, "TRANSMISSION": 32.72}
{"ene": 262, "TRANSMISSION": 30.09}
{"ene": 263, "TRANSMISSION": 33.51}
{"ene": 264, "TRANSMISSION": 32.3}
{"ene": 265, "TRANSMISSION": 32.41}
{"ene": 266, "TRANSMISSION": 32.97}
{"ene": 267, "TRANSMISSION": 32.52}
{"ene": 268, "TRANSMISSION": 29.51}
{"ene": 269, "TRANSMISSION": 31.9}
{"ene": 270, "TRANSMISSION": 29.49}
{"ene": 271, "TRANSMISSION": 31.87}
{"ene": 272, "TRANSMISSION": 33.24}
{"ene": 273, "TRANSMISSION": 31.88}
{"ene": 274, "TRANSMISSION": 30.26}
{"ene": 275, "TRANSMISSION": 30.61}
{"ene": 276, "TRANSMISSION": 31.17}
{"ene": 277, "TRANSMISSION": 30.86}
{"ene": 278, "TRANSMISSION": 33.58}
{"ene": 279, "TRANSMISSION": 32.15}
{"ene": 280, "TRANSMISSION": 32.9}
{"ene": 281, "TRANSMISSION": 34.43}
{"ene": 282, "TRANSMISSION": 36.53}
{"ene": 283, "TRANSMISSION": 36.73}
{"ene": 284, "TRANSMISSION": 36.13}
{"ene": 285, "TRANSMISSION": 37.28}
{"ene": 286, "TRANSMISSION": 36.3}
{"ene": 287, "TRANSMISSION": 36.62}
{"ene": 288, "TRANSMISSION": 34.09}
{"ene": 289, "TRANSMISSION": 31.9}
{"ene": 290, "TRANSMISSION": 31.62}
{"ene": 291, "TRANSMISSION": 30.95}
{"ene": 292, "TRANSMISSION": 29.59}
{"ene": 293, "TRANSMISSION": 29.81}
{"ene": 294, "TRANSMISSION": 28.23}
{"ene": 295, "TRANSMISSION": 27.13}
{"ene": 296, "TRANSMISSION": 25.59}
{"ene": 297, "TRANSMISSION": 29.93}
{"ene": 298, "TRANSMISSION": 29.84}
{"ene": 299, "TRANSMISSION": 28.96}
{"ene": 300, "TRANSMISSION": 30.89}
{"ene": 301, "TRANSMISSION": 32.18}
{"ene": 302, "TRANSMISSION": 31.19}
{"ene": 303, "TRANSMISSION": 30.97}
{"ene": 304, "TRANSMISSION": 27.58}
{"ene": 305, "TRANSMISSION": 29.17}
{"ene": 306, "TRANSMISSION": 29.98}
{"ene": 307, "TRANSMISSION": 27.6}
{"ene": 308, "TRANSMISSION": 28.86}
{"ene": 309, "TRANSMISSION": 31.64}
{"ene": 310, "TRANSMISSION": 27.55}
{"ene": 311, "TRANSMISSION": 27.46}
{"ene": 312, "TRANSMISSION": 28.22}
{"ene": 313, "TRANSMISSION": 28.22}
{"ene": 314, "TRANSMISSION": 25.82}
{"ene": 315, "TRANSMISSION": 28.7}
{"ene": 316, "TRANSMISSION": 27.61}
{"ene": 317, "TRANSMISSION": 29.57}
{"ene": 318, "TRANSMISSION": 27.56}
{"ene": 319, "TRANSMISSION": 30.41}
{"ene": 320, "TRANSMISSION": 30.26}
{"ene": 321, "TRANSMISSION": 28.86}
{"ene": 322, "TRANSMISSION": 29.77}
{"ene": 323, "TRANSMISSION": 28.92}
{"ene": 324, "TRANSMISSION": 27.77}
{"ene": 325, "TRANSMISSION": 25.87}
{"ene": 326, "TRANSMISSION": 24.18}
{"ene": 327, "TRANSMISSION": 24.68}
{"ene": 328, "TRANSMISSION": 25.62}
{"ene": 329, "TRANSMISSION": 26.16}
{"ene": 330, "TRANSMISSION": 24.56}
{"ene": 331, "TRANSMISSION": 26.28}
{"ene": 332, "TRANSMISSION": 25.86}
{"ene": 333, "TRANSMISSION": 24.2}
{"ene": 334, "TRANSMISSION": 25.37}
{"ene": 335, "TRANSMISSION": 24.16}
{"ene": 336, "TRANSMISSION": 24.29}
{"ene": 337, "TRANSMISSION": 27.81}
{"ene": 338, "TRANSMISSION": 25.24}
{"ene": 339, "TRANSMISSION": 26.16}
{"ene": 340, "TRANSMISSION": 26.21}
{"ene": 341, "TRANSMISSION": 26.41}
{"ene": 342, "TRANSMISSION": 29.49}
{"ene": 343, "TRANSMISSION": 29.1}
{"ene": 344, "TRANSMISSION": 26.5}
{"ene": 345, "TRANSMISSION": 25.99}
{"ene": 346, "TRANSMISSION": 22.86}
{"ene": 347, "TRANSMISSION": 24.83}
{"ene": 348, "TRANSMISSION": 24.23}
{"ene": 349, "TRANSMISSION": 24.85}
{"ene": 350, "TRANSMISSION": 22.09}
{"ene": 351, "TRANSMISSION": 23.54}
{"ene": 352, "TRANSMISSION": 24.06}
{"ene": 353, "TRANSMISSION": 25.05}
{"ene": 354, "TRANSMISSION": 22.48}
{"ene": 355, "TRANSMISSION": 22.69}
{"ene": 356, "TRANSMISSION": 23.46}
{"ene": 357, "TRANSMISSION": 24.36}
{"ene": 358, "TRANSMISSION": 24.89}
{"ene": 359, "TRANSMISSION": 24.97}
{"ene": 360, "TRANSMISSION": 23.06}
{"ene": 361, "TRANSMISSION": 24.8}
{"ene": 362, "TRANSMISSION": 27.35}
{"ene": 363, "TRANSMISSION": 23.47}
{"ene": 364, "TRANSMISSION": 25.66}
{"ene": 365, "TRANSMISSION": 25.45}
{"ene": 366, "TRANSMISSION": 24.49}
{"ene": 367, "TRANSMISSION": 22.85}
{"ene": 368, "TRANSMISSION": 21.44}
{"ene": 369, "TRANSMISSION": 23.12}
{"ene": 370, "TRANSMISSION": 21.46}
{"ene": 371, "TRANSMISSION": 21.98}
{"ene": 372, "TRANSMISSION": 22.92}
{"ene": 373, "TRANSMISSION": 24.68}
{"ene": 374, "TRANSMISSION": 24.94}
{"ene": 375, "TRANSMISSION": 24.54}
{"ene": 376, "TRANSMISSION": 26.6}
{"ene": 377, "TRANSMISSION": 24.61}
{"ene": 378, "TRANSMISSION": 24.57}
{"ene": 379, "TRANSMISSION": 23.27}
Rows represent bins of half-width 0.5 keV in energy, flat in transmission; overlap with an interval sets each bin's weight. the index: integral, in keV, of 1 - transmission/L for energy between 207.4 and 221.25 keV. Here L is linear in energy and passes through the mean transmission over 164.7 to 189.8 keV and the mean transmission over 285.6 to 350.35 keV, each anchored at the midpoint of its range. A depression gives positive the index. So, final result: 3.6 keV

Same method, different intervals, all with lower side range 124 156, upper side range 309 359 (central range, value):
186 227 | 1.1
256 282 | -4.0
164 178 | 0.2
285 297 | -1.8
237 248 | -3.7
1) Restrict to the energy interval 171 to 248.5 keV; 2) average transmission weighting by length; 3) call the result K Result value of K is 32.2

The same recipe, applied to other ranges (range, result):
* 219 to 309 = 33.8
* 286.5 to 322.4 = 29.6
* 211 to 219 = 20.7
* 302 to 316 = 28.7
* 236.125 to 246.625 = 38.7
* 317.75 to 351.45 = 26.2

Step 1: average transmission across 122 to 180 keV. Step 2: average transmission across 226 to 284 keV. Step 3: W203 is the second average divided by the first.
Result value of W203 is 1.20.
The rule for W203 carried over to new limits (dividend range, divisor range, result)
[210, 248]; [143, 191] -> 1.17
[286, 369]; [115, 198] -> 0.88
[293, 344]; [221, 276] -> 0.79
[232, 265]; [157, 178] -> 1.34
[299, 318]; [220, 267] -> 0.81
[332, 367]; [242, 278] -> 0.75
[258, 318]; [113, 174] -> 1.03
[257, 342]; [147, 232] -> 1.03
